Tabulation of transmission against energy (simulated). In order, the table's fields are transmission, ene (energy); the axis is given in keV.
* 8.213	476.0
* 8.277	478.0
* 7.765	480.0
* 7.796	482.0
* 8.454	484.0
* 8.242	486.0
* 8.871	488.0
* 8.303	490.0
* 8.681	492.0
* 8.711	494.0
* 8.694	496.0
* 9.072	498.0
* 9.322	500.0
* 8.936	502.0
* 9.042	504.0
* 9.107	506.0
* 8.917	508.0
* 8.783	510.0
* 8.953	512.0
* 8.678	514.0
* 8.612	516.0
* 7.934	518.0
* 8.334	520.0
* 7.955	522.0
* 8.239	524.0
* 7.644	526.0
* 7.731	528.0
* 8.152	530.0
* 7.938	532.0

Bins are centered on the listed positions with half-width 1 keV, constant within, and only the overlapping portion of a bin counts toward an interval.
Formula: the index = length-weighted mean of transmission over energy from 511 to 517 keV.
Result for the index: 8.75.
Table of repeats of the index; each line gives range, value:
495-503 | 9.01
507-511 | 8.85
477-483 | 7.95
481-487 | 8.16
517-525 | 8.12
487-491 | 8.59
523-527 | 7.94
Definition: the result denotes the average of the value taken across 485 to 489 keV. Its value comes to 8.56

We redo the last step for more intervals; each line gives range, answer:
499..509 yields 9.06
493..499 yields 8.83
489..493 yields 8.49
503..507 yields 9.07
